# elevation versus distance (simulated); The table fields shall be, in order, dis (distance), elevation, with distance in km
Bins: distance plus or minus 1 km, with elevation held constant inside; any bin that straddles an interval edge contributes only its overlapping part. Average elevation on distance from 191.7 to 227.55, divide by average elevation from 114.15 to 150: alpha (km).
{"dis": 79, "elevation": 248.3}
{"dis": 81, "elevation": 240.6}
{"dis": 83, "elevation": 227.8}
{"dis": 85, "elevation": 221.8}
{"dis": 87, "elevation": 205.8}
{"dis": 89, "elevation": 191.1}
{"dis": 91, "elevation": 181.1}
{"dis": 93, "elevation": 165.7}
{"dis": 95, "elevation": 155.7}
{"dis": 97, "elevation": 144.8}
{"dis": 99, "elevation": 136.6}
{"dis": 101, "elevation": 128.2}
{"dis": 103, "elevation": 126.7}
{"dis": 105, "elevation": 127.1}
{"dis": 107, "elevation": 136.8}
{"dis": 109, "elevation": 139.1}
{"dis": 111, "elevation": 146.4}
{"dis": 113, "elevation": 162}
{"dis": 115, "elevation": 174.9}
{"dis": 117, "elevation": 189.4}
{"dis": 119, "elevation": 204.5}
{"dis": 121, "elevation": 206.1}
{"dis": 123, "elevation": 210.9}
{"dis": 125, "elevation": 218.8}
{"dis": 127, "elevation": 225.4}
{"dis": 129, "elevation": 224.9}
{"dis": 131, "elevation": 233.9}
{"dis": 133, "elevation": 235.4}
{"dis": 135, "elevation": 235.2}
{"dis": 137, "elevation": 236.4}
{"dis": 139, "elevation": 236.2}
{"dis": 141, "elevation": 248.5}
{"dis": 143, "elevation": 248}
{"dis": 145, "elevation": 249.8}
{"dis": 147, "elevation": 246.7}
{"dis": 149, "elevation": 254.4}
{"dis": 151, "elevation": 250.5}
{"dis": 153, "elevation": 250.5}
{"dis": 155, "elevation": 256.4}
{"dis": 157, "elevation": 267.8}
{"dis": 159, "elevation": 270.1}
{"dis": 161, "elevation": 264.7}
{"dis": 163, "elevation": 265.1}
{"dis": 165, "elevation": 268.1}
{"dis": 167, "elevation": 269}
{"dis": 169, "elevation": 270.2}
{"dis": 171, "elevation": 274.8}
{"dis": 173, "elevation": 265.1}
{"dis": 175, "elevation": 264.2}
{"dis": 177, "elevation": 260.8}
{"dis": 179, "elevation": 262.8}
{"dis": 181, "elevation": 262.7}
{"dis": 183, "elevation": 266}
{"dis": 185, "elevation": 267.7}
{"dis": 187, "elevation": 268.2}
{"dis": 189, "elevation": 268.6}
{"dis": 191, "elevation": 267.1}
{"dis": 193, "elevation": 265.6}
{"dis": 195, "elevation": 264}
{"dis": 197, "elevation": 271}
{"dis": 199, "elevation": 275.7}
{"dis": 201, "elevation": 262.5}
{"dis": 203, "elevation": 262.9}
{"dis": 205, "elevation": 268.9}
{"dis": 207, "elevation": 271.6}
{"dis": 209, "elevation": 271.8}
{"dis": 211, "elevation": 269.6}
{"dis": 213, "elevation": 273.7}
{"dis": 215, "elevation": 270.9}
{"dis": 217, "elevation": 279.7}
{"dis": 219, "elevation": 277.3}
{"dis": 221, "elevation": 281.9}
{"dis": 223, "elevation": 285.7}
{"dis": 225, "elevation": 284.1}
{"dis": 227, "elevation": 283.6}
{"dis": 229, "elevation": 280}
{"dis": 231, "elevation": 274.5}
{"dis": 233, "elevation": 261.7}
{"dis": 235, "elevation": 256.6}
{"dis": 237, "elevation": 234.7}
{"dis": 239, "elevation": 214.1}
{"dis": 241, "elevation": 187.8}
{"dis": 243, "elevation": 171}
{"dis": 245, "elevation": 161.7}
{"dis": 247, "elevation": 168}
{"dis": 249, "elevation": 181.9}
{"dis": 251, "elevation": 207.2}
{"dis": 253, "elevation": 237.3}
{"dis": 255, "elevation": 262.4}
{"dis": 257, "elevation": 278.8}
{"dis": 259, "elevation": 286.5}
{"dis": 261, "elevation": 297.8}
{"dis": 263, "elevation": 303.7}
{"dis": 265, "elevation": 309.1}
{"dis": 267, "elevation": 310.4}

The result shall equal 1.20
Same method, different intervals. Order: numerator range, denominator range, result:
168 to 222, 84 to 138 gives 1.46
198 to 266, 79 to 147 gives 1.30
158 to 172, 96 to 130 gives 1.57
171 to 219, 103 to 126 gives 1.56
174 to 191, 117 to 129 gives 1.25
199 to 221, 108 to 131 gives 1.41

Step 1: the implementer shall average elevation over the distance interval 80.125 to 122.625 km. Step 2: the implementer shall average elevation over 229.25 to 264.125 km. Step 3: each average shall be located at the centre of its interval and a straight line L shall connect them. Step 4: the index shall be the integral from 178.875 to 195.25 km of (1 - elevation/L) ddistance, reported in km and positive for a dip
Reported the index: -4.40 km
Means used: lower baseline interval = 172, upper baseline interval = 236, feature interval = 266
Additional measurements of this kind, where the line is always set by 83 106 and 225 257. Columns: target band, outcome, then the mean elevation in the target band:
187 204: -4.7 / 267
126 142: -4.6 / 234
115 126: -1.7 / 203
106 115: 1.2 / 149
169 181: -3.9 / 266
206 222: -4.2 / 275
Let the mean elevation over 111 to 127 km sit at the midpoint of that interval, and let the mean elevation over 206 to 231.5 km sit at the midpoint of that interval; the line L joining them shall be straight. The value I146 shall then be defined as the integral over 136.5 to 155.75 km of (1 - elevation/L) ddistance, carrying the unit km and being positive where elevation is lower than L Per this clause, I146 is -2.8 km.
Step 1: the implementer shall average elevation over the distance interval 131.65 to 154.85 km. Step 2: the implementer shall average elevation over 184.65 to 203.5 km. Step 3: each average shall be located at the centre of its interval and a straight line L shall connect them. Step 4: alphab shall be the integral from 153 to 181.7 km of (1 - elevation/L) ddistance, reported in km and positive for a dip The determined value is -1.1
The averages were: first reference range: 245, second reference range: 267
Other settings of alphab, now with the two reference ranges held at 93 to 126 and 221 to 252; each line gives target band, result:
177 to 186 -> -2.78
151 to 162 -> -4.22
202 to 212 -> -2.46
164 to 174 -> -3.80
